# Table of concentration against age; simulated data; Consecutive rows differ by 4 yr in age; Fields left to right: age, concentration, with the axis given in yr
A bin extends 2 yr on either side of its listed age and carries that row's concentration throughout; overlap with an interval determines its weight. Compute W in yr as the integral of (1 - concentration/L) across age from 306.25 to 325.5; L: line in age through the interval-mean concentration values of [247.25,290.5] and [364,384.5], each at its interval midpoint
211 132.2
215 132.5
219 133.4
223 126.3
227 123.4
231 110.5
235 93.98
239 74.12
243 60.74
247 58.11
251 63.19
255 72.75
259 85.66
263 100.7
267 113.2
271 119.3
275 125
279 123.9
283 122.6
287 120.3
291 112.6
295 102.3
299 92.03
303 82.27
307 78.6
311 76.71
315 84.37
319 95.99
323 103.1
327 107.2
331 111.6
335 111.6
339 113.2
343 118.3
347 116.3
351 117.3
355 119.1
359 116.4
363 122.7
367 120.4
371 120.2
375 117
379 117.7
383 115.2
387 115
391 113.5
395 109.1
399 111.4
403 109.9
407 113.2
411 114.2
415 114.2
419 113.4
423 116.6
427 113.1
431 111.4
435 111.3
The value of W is 3.7 yr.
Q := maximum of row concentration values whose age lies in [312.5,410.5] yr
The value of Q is 122.7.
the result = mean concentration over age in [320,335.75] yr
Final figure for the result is 107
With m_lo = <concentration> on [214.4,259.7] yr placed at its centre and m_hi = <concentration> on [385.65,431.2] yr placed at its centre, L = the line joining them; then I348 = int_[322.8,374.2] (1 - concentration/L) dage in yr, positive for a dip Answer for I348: -4.6 yr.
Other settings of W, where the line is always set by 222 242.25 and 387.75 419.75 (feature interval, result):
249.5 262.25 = 3.26 yr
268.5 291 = -3.51 yr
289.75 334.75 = 4.77 yr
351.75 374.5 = -1.97 yr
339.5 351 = -0.84 yr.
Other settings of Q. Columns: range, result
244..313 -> 125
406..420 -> 114.2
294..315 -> 102.3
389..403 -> 113.5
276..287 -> 123.9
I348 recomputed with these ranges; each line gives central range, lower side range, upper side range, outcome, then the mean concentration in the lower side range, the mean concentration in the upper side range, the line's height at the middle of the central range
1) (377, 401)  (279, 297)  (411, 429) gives 0.2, 116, 114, 115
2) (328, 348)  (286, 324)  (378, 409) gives -2.5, 93.9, 113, 101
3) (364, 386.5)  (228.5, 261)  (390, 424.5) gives -2.6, 78.1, 113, 106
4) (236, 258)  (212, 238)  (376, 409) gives 9.3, 119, 113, 118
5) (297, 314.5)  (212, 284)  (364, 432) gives 4.0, 102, 115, 107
